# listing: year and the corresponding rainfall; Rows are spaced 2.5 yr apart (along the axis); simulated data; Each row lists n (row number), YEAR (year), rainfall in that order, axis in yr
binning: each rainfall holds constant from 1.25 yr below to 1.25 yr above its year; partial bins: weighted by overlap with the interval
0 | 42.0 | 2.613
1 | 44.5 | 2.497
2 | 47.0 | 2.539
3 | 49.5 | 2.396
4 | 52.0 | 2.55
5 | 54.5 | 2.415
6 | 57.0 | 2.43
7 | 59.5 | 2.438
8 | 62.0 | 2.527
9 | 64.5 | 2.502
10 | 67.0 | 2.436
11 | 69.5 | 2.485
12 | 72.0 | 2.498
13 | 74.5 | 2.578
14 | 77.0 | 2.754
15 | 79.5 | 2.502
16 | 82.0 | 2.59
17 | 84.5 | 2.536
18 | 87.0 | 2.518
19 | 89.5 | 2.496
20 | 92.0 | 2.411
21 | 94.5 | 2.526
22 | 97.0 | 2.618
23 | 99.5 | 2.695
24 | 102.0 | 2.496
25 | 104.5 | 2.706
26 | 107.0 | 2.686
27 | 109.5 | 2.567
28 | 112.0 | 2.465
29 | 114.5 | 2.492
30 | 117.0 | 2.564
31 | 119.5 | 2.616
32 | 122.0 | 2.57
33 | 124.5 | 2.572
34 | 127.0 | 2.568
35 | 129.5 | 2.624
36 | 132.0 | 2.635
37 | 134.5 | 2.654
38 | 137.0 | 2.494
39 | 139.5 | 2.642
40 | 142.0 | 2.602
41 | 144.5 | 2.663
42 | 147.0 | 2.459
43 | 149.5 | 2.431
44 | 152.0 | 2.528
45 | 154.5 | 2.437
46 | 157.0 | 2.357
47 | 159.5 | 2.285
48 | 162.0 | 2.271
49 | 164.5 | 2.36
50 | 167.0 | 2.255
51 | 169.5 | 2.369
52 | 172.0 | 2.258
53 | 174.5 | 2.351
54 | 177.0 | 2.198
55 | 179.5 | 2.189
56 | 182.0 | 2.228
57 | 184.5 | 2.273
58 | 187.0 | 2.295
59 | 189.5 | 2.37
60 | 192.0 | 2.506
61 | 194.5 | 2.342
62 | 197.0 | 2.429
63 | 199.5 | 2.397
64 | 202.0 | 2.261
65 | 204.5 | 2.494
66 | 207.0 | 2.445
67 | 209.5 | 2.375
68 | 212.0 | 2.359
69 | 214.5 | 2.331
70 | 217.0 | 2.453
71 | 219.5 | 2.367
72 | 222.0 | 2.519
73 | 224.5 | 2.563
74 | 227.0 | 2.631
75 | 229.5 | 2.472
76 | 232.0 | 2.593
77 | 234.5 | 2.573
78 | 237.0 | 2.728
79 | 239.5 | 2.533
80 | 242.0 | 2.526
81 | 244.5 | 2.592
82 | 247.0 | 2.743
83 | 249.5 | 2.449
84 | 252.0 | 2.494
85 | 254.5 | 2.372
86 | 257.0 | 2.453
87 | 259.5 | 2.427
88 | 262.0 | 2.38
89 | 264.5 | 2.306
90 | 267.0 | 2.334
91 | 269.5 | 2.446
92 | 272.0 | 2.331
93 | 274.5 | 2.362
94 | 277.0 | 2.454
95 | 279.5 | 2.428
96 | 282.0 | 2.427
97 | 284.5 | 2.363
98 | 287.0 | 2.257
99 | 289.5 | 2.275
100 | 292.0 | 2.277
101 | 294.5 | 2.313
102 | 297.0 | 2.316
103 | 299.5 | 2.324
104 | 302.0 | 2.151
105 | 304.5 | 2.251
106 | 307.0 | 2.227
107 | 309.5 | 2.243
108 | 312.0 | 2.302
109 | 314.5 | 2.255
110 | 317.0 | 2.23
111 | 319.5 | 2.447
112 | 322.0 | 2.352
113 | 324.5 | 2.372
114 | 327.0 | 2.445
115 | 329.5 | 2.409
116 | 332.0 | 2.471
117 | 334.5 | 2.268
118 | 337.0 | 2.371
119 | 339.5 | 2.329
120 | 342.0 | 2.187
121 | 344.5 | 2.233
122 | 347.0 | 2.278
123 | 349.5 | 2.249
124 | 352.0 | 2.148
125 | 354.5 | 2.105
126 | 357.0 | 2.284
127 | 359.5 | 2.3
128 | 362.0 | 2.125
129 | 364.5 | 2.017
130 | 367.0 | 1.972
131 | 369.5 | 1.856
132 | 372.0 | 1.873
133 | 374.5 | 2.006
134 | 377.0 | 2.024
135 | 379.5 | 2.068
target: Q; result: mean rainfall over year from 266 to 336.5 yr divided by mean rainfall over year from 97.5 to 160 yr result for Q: 0.91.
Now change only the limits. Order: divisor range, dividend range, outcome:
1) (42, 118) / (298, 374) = 0.88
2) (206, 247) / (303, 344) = 0.92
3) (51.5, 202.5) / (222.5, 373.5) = 0.95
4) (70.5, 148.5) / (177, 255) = 0.95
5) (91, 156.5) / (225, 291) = 0.96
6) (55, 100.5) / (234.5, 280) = 0.98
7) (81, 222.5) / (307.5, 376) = 0.91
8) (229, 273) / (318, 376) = 0.89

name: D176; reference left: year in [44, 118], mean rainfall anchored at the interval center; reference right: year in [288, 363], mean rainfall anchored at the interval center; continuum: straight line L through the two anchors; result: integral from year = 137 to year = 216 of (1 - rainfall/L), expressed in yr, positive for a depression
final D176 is 1.7 yr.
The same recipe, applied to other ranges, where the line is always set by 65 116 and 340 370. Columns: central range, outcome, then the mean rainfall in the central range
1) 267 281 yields -0.7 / 2.4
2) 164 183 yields 1.2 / 2.27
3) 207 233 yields -1.2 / 2.46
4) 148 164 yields 0.5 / 2.38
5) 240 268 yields -1.9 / 2.46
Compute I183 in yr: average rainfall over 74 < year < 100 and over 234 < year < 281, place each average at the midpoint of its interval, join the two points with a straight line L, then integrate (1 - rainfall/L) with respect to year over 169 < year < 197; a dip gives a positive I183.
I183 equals 2.2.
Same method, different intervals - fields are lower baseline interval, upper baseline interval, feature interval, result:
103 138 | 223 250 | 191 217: 1.91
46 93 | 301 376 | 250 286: -1.57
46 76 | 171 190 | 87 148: -4.98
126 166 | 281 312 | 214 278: -3.34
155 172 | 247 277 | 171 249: -2.30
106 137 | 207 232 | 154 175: 1.70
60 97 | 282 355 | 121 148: -1.29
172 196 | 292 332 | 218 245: -2.86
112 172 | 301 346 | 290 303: 0.32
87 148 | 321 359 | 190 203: 0.47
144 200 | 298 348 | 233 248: -1.80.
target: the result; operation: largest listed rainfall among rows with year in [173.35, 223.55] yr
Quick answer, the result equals 2.519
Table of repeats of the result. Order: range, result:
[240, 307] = 2.743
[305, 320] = 2.447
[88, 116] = 2.706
